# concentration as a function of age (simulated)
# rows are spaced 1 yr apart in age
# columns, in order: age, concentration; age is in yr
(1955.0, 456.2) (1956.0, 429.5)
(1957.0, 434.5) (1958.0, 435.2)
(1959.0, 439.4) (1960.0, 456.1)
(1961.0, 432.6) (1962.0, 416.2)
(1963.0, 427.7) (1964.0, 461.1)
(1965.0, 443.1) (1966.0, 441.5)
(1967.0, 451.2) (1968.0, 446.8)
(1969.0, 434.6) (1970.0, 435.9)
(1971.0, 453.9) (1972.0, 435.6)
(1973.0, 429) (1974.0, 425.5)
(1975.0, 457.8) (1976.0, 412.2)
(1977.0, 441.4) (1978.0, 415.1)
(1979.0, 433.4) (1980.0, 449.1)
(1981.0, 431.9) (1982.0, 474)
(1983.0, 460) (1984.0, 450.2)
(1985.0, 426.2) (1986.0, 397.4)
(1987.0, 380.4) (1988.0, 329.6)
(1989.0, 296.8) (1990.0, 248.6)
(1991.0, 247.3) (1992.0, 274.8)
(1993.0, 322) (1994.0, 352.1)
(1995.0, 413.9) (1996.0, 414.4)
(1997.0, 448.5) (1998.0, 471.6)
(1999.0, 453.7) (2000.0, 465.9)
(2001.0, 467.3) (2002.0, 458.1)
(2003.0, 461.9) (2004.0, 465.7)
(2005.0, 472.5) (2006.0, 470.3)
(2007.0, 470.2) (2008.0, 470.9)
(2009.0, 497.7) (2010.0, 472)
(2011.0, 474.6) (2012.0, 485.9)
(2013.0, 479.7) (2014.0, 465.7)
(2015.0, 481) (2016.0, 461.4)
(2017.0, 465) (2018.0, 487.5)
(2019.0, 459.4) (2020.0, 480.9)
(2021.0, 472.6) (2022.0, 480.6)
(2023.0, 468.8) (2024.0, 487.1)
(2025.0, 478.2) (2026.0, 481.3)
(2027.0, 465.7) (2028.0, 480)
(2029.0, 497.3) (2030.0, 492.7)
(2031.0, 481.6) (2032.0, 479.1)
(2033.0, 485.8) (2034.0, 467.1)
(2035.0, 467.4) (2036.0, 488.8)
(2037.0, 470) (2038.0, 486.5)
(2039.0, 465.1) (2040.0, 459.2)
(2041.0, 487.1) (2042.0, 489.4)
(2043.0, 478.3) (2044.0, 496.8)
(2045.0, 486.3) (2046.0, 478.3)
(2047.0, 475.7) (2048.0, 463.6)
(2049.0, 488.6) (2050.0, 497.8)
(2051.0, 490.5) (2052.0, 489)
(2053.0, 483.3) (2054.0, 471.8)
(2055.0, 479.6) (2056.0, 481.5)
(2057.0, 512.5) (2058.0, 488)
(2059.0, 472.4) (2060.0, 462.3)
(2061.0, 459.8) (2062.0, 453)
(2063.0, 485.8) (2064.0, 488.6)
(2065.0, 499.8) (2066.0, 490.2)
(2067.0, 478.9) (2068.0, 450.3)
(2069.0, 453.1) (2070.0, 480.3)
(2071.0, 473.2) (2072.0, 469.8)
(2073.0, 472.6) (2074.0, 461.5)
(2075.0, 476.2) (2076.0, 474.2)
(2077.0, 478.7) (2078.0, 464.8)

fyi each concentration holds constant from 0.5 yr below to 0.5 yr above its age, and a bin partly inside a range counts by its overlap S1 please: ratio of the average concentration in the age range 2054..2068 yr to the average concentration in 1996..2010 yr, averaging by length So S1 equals 1.03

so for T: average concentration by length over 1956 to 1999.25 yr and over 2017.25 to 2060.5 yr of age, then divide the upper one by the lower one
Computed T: 1.16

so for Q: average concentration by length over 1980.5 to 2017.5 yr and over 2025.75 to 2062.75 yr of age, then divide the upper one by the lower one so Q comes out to 1.13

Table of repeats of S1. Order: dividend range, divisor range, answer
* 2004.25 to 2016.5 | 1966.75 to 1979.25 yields 1.09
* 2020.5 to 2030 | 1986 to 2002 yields 1.28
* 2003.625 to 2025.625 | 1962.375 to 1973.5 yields 1.08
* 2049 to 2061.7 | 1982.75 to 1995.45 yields 1.37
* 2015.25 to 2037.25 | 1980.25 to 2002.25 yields 1.21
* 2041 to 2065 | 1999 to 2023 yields 1.02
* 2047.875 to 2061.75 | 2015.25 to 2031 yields 1.01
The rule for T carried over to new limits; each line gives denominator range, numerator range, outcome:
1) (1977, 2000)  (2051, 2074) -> 1.21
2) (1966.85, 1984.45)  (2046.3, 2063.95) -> 1.09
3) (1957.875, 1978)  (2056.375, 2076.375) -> 1.08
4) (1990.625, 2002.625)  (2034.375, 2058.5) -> 1.20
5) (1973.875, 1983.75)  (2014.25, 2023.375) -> 1.07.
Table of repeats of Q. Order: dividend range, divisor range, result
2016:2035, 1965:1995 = 1.19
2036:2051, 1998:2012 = 1.02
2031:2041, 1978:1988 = 1.11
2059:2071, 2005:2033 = 0.99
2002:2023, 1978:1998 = 1.23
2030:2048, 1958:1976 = 1.09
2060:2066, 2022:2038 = 0.99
